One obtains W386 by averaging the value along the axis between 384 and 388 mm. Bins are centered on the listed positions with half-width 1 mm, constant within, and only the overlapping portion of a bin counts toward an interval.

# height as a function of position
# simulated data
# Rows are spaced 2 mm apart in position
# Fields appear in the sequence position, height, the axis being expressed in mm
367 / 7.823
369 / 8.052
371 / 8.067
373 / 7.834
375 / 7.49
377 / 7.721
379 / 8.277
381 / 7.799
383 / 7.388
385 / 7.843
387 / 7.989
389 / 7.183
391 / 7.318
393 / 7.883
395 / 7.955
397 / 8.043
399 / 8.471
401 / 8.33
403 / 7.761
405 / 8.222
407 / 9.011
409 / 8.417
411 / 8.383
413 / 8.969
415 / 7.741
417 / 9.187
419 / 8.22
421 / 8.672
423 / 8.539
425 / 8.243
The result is 7.92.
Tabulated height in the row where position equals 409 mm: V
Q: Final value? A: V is 8.417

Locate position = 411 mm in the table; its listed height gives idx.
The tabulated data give 8.383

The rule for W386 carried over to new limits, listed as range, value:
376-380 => 8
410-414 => 8.68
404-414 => 8.6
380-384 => 7.59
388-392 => 7.25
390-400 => 7.93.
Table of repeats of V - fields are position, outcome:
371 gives 8.067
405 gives 8.222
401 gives 8.33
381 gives 7.799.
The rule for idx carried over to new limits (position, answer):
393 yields 7.883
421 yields 8.672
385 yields 7.843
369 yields 8.052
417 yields 9.187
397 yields 8.043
